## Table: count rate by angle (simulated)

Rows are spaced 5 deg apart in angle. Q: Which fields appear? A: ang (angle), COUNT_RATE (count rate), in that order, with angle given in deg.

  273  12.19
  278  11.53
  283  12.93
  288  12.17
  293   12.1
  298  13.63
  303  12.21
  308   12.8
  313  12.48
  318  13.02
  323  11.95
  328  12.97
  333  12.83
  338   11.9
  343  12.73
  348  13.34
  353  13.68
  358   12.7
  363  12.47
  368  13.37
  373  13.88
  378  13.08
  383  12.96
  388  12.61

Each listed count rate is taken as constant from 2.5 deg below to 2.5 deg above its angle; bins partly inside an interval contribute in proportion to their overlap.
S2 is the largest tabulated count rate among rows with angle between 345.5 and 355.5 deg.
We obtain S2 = 13.68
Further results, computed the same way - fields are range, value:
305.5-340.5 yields 13.02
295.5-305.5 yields 13.63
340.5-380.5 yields 13.88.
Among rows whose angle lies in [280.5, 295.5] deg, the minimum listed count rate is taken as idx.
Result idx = 12.1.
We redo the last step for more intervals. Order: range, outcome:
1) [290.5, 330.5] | 11.95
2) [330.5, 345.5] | 11.9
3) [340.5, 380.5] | 12.47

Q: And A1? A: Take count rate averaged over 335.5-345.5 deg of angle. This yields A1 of 12.3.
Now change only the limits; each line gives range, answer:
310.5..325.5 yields 12.5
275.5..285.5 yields 12.2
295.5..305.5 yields 12.9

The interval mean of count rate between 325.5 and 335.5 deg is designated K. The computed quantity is 12.9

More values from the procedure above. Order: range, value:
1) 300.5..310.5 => 12.5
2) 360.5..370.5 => 12.9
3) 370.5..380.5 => 13.5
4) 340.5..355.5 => 13.3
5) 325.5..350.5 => 12.8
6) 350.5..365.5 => 12.9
